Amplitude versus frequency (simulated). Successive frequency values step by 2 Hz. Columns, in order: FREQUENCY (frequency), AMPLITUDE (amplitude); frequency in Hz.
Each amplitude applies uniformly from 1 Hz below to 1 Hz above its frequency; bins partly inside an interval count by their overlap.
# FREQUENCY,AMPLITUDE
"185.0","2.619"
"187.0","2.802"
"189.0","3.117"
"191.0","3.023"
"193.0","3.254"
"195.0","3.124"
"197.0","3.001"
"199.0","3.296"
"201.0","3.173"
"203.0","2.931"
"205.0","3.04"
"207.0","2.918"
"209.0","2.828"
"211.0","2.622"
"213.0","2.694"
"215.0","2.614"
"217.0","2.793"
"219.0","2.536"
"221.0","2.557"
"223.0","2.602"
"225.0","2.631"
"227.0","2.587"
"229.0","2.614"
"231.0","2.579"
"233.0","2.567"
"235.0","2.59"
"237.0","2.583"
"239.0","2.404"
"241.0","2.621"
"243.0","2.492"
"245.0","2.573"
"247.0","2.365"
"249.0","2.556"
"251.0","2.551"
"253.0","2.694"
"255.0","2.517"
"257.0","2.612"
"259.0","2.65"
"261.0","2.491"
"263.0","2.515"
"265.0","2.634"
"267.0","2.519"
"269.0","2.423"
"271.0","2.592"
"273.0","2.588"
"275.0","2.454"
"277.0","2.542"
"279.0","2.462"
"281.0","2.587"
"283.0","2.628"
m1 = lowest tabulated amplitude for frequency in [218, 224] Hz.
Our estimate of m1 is 2.536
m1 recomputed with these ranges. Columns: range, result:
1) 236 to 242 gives 2.404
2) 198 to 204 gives 2.931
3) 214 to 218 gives 2.614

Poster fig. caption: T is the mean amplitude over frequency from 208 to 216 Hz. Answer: 2.69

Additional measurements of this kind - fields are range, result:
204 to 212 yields 2.85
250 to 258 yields 2.59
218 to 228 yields 2.58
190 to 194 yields 3.14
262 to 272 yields 2.54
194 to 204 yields 3.1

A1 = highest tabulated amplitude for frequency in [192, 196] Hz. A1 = 3.254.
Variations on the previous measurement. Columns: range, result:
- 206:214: 2.918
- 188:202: 3.296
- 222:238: 2.631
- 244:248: 2.573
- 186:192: 3.117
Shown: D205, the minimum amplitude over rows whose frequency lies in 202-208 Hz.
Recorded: 2.918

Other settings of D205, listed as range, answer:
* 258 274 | 2.423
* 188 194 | 3.023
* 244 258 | 2.365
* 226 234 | 2.567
